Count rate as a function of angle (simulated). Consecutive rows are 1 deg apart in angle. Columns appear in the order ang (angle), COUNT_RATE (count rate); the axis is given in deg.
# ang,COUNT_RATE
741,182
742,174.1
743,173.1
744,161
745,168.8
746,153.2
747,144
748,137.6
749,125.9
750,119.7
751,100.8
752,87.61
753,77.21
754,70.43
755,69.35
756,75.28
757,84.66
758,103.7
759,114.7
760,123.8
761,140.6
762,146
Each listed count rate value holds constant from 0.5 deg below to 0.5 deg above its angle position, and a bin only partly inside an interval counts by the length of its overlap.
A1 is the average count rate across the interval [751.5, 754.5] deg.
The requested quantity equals 78.4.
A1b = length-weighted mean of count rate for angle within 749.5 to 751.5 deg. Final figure 110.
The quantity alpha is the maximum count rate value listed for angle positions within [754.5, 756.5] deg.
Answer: 75.28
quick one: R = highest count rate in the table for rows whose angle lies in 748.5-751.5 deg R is 125.9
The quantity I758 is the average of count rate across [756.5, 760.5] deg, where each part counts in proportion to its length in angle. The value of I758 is 107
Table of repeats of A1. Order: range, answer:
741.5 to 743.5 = 174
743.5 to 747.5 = 157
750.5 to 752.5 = 94.2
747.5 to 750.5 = 128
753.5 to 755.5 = 69.9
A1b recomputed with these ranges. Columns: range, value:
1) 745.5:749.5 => 140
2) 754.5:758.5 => 83.2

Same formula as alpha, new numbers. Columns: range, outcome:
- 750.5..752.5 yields 100.8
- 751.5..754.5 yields 87.61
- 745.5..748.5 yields 153.2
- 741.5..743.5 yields 174.1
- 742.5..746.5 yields 173.1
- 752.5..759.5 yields 114.7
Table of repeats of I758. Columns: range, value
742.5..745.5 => 168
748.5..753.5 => 102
